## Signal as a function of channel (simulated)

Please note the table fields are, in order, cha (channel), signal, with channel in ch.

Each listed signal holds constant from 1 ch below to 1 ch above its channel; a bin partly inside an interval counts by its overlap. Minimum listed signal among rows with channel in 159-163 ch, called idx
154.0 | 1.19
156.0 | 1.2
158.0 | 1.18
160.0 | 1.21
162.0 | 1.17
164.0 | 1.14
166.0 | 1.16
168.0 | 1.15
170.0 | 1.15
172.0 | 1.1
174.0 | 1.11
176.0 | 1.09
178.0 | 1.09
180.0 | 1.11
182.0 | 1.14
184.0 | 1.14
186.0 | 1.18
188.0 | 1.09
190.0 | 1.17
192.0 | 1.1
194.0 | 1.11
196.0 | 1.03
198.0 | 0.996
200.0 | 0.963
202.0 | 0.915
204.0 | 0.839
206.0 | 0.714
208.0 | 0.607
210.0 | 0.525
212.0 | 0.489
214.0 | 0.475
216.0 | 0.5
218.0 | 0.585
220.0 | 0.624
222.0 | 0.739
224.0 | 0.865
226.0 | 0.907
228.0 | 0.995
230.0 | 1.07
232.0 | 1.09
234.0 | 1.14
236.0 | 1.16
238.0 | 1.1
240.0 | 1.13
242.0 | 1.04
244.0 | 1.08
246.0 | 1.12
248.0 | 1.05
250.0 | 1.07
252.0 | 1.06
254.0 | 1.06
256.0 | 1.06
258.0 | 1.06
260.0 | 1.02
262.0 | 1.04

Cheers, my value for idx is 1.17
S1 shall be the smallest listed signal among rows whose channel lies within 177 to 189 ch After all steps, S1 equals 1.09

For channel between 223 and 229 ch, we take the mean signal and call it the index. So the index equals 0.922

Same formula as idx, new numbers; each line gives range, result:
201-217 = 0.475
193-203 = 0.915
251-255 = 1.06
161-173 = 1.1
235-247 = 1.04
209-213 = 0.489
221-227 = 0.739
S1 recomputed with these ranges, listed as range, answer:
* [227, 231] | 0.995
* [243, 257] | 1.05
